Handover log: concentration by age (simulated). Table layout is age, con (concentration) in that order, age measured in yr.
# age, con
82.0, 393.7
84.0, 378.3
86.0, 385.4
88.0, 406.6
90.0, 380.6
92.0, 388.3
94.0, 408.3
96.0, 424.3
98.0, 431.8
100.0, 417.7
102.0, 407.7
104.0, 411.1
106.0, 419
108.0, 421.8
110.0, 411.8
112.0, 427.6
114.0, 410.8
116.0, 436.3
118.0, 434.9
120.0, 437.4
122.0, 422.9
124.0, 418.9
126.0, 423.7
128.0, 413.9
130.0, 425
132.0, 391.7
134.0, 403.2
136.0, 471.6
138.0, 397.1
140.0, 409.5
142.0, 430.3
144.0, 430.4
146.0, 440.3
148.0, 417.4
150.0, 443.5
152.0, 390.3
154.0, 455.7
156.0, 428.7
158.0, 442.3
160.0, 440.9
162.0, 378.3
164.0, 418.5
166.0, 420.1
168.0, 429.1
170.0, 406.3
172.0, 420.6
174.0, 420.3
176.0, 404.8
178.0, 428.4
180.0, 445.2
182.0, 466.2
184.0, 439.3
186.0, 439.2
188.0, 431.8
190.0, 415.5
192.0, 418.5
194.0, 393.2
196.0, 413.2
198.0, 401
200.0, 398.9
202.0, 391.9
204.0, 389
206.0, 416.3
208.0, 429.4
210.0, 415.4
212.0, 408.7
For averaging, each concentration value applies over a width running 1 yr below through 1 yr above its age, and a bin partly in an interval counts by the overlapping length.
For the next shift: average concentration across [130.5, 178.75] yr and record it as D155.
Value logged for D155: 422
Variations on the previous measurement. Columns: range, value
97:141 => 420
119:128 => 424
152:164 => 425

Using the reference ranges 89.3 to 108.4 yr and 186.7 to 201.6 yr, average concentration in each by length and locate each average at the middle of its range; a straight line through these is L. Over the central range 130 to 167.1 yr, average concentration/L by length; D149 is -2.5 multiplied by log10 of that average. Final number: -0.03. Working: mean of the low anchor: 411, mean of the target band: 423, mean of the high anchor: 410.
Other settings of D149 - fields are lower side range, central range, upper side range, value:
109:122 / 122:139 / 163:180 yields 0.016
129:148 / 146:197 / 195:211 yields -0.027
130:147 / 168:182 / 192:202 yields -0.039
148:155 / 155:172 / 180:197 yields 0.019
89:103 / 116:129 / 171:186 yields -0.026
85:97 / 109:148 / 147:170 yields -0.027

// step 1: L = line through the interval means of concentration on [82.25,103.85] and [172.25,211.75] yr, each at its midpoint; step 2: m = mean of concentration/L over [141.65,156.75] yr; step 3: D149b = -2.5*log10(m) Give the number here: -0.05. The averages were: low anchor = 403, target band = 430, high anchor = 419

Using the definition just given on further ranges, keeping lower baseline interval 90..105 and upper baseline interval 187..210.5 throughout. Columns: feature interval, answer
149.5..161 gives -0.060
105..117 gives -0.028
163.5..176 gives -0.022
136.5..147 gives -0.036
